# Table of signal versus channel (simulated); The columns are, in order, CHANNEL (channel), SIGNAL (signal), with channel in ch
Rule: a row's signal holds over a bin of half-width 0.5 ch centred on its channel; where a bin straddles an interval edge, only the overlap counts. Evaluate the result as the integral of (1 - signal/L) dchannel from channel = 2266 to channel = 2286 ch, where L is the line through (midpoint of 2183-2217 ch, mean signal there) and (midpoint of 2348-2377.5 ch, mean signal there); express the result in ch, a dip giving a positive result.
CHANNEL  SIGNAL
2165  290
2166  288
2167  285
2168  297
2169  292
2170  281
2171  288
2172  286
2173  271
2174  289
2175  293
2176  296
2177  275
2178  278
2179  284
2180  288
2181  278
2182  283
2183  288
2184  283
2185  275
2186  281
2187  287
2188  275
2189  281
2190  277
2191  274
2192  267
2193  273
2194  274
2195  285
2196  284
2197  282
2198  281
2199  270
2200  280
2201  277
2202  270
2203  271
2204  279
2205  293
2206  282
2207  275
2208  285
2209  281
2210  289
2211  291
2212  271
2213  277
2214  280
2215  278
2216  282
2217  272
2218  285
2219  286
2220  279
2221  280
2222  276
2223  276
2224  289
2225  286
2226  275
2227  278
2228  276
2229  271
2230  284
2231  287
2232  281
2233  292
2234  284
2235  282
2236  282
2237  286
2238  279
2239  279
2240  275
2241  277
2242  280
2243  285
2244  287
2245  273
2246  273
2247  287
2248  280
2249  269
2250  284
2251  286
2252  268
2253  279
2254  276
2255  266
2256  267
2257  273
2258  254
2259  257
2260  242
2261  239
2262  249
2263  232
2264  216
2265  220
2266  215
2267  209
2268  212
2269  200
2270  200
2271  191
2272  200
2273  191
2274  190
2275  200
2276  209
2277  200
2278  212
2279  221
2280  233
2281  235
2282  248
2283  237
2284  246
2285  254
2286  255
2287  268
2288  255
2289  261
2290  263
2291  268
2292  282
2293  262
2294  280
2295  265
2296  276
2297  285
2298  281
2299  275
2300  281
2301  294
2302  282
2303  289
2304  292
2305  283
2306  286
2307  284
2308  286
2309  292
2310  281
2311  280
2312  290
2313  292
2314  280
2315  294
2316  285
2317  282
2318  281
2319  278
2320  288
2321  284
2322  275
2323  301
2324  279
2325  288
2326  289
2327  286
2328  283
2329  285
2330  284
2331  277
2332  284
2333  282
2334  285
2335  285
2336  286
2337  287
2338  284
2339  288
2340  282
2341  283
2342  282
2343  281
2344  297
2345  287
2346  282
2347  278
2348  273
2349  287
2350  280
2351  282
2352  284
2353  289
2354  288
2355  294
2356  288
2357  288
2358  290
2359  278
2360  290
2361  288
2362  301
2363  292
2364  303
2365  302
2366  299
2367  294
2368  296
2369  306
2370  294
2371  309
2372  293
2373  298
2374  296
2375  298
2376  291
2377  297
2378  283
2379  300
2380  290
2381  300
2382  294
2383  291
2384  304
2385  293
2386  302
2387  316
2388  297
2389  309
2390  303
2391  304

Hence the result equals 4.9 ch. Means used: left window 279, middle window 216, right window 293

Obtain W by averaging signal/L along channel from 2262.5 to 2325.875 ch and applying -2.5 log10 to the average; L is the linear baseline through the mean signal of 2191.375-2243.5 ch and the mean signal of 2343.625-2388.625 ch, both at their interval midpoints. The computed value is 0.120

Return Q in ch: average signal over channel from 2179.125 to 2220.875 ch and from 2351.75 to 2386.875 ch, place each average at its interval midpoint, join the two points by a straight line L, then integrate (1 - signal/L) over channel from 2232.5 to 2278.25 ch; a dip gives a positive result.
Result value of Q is 5.5 ch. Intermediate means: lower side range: 280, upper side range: 295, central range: 250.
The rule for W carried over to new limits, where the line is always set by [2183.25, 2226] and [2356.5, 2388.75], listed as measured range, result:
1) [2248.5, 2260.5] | 0.06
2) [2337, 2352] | 0.04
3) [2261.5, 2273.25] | 0.33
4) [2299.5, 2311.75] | 0.01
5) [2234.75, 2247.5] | 0.01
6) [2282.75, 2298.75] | 0.09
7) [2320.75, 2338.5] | 0.03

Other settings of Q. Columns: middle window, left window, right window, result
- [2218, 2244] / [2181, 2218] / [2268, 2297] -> -1.81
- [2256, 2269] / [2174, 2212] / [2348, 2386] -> 2.32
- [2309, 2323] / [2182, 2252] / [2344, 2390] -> 0.20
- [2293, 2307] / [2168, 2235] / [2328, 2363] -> 0.12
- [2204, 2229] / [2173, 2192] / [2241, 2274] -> -1.32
